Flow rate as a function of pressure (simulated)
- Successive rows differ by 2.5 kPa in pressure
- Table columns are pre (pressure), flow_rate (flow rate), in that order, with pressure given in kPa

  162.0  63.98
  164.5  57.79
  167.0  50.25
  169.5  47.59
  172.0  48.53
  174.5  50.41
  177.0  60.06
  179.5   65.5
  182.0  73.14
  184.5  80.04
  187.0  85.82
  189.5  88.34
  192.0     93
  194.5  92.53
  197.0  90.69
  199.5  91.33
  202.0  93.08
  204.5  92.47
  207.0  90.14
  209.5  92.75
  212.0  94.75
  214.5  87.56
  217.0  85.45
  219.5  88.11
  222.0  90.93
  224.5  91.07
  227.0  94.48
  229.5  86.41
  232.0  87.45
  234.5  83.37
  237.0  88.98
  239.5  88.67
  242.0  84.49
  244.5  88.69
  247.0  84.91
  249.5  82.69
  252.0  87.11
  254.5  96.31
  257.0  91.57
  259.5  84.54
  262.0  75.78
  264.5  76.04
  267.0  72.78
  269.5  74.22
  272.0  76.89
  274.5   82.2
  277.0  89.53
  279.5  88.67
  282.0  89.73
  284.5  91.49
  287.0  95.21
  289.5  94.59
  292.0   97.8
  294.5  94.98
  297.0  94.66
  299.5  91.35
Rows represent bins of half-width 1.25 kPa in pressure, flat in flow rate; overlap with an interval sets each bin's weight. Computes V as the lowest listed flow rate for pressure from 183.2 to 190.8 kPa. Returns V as 80.04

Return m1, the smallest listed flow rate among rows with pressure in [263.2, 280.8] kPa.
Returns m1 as 72.78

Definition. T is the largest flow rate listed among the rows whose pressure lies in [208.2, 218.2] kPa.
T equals 94.75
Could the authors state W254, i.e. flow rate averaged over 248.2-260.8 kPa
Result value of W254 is 88.4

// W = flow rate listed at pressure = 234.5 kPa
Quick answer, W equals 83.37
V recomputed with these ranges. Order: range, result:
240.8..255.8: 82.69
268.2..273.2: 74.22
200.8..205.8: 92.47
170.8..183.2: 48.53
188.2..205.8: 88.34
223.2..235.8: 83.37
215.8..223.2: 85.45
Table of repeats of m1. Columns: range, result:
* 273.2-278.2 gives 82.2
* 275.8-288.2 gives 88.67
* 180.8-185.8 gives 73.14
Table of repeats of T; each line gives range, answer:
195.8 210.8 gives 93.08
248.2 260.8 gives 96.31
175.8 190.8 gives 88.34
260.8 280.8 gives 89.53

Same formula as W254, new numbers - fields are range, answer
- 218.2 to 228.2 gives 91.1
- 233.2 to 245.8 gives 86.8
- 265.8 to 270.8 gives 73.5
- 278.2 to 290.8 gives 92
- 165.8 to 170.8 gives 48.9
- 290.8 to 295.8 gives 96.4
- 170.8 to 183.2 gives 59.5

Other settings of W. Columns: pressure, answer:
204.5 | 92.47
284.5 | 91.49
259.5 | 84.54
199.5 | 91.33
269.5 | 74.22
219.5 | 88.11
